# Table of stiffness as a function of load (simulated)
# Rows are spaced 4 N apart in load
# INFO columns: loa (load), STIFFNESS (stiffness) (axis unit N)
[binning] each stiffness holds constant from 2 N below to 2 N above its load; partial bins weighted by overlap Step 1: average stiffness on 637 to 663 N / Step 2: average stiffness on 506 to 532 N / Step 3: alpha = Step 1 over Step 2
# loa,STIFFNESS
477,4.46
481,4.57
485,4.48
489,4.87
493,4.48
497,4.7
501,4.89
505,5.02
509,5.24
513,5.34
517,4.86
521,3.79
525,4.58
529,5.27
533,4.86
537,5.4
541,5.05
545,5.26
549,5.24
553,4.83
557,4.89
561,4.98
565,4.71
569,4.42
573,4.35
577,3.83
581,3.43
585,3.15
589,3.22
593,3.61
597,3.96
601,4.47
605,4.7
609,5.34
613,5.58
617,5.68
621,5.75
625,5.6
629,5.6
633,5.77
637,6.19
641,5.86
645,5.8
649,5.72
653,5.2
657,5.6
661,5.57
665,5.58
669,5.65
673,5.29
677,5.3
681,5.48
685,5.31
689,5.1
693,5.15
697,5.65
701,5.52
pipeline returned 1.17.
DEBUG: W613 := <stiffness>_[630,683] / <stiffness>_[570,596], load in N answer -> 1.54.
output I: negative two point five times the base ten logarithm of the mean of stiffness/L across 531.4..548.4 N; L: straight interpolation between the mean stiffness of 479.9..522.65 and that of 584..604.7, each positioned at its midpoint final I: -0.18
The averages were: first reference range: 4.76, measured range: 5.16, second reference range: 3.79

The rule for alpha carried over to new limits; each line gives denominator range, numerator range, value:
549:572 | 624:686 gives 1.17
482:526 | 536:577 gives 1.02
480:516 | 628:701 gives 1.14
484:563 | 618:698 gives 1.13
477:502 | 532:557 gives 1.10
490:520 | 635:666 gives 1.16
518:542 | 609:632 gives 1.17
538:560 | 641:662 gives 1.11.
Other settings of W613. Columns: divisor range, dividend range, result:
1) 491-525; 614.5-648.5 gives 1.21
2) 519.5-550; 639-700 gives 1.11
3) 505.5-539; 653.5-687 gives 1.11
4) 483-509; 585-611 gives 0.87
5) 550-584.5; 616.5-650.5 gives 1.31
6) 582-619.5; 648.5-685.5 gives 1.24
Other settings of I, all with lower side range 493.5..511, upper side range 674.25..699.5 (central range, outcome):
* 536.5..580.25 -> 0.064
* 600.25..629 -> -0.038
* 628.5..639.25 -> -0.132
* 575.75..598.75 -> 0.405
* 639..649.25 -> -0.112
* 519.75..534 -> 0.073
